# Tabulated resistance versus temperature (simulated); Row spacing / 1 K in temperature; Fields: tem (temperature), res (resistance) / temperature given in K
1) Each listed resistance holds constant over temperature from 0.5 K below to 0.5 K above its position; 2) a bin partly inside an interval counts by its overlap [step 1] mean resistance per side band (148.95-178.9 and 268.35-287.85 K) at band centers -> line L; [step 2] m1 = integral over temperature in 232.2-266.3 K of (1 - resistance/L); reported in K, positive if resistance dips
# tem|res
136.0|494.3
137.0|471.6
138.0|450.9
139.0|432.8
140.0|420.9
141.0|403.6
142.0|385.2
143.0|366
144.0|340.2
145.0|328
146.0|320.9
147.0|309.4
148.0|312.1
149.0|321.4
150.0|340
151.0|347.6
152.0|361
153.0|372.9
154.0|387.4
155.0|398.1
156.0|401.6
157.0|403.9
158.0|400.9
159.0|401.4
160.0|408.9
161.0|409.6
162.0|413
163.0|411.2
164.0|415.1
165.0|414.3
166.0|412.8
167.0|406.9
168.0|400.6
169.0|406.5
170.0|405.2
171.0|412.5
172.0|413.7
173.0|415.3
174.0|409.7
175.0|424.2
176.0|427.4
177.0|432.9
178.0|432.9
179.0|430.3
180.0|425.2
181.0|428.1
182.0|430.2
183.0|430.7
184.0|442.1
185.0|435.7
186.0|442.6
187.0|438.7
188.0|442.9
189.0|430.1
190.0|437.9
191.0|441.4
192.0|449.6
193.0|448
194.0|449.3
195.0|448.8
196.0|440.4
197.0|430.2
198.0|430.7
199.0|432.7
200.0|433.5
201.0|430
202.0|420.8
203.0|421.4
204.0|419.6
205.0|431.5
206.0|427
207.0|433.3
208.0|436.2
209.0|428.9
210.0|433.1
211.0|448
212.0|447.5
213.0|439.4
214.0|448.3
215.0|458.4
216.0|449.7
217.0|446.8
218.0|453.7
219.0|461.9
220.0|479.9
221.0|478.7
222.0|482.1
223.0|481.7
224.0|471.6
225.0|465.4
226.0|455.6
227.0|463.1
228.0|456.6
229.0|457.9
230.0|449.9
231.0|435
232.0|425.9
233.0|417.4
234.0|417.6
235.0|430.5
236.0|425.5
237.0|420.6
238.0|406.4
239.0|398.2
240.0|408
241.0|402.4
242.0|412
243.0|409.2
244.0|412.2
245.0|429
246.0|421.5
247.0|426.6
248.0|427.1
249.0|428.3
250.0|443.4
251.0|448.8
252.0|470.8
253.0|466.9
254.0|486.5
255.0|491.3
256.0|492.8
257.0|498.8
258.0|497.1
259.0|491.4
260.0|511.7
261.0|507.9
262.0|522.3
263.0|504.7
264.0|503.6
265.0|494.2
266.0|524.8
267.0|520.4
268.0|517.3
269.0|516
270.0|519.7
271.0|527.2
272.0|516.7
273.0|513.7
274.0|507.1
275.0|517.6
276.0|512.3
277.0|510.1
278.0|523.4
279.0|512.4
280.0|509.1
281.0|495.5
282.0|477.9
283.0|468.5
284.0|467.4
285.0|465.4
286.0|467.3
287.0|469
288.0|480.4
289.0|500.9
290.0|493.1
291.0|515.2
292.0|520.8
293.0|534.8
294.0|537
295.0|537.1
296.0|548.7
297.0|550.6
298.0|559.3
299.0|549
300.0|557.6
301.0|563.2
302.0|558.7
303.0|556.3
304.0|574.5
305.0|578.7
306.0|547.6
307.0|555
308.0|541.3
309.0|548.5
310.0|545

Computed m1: 1.6 K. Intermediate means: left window 402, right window 500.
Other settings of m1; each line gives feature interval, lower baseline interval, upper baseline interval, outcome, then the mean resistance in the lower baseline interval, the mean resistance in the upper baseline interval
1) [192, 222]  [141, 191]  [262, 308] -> -0.07 K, 400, 520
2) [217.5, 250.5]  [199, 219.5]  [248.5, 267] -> 1.81 K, 438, 489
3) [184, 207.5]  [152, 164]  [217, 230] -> 0.11 K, 400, 466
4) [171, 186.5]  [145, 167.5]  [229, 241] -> -1.43 K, 379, 422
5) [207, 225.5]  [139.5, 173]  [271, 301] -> -0.51 K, 384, 512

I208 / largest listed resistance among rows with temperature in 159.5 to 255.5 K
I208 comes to 491.3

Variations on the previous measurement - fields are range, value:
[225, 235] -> 465.4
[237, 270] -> 524.8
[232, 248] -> 430.5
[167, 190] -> 442.9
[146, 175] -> 424.2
